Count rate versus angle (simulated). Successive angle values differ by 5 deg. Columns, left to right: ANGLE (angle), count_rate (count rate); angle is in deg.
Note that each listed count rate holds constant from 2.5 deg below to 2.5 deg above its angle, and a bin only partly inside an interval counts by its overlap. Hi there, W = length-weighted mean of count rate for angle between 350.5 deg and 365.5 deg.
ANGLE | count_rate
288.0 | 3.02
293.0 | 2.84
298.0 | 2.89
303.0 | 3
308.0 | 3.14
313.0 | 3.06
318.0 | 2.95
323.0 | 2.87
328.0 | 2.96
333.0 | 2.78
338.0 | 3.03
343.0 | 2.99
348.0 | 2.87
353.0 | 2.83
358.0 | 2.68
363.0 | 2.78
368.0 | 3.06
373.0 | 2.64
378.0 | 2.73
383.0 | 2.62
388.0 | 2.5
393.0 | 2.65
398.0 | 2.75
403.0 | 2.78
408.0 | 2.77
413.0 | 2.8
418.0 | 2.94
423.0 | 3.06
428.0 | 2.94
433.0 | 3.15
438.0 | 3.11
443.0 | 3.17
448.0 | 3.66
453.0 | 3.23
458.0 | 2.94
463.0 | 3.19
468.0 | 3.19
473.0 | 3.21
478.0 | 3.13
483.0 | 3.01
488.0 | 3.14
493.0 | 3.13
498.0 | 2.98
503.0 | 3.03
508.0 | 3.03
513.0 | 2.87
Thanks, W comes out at 2.76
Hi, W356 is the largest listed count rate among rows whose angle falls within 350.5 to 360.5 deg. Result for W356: 2.83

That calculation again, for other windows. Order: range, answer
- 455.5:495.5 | 3.21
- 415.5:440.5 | 3.15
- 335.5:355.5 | 3.03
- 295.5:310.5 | 3.14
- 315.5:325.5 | 2.95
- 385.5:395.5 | 2.65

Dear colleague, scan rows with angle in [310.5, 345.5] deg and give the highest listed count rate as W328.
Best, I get 3.06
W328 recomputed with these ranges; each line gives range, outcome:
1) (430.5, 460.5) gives 3.66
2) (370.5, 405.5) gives 2.78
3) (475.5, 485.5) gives 3.13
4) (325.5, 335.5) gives 2.96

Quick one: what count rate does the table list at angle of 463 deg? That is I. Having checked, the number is 3.19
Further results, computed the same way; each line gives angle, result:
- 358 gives 2.68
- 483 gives 3.01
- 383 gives 2.62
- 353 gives 2.83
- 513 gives 2.87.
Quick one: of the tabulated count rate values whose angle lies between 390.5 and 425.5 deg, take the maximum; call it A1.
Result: 3.06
